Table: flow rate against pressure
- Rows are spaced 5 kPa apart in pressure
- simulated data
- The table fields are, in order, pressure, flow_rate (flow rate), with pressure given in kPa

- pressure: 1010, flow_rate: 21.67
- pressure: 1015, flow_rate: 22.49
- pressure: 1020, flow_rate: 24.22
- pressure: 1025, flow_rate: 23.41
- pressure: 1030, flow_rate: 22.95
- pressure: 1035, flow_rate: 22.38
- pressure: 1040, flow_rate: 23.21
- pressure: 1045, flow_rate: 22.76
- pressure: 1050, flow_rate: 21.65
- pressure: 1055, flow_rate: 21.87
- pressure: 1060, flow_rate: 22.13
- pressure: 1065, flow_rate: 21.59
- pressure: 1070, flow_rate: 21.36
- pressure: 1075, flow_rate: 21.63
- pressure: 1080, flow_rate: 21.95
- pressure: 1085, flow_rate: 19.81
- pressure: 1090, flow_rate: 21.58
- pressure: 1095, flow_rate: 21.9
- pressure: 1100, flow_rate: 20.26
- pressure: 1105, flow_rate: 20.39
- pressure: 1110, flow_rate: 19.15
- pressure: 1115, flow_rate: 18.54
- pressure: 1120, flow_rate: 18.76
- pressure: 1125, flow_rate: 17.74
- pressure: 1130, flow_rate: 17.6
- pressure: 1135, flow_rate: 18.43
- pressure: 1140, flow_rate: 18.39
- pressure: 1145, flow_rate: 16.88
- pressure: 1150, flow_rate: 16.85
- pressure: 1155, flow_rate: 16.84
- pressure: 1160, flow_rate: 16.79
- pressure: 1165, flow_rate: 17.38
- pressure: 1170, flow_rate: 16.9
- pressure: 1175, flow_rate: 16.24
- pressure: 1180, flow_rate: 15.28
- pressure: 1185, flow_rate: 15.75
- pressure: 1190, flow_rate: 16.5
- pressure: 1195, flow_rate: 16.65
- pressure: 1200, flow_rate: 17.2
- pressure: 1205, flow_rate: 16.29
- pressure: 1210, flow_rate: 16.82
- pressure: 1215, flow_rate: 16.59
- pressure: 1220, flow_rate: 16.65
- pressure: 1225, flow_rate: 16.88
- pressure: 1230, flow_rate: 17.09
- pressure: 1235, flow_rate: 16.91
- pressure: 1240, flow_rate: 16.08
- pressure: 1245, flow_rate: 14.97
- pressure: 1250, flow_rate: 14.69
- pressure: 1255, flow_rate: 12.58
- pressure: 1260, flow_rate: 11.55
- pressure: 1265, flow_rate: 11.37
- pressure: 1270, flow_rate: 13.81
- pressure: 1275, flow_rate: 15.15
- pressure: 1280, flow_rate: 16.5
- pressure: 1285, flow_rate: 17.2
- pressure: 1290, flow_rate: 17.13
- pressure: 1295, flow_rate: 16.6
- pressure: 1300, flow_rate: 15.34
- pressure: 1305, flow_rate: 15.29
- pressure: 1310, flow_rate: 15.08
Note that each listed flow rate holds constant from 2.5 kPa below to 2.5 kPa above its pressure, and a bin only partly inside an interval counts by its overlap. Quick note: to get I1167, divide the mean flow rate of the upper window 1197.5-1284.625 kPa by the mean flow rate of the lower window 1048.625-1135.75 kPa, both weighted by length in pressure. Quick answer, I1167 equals 0.76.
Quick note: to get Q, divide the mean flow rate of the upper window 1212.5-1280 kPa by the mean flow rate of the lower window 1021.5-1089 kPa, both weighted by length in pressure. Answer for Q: 0.68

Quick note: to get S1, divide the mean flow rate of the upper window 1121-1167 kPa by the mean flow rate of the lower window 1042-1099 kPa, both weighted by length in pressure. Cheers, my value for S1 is 0.81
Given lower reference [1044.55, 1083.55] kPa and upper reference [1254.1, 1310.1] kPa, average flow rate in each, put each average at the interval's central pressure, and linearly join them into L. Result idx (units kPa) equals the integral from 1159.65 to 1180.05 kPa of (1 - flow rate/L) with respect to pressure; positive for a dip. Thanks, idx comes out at 2.0 kPa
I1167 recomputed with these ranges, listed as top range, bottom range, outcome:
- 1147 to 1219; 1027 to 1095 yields 0.76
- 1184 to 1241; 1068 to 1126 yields 0.82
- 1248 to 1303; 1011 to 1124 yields 0.69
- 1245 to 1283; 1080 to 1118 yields 0.68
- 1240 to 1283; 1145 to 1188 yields 0.85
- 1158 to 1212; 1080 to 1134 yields 0.84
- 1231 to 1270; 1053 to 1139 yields 0.70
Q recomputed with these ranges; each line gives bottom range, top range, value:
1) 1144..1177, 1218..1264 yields 0.90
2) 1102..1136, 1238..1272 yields 0.72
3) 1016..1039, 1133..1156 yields 0.75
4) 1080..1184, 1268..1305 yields 0.87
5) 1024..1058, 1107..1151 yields 0.80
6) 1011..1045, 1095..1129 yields 0.84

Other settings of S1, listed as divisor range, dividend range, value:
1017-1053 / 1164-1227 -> 0.72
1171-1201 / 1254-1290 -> 0.88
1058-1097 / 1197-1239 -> 0.78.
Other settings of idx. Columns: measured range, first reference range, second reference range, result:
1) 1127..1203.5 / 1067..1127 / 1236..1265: 2.27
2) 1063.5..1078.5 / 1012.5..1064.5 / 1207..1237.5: 0.05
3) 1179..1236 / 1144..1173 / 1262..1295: -1.20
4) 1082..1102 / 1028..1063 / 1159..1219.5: -0.42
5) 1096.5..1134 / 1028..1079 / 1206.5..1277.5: 1.64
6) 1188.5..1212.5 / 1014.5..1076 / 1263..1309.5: 1.63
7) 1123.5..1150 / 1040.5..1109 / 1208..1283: 2.01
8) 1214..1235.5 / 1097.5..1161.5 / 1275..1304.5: 0.35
